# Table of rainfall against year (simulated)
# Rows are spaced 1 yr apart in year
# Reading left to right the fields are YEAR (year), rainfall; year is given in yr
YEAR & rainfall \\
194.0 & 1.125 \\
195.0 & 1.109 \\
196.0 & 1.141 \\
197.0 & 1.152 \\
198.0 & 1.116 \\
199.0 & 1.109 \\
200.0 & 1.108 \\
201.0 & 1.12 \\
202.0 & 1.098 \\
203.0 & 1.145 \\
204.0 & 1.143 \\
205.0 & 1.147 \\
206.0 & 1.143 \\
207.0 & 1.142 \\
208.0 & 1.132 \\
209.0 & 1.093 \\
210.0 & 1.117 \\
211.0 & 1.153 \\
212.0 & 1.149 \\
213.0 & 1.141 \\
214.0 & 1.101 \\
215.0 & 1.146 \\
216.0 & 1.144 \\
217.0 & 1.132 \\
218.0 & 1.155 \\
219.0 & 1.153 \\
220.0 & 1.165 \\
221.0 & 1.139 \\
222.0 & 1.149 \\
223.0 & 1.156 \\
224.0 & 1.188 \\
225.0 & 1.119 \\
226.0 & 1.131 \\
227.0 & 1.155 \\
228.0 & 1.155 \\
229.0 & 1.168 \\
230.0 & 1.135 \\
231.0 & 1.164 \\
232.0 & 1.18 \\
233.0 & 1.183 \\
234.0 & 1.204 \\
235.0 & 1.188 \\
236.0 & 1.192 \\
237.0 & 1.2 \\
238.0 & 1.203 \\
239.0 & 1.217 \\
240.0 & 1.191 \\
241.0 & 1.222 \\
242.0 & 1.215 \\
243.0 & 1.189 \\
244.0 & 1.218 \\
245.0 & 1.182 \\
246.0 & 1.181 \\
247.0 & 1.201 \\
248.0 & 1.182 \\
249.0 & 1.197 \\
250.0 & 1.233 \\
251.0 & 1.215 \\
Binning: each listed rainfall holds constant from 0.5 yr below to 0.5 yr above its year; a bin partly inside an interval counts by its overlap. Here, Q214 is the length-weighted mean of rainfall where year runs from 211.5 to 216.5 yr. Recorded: 1.14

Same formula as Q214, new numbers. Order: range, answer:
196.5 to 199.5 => 1.13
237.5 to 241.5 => 1.21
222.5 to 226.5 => 1.15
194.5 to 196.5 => 1.12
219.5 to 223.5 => 1.15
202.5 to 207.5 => 1.14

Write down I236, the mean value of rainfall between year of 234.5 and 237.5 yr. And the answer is 1.19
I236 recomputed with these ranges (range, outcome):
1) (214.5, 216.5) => 1.15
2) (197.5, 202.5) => 1.11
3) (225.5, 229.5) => 1.15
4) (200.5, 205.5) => 1.13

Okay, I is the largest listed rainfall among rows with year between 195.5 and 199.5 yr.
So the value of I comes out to 1.152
